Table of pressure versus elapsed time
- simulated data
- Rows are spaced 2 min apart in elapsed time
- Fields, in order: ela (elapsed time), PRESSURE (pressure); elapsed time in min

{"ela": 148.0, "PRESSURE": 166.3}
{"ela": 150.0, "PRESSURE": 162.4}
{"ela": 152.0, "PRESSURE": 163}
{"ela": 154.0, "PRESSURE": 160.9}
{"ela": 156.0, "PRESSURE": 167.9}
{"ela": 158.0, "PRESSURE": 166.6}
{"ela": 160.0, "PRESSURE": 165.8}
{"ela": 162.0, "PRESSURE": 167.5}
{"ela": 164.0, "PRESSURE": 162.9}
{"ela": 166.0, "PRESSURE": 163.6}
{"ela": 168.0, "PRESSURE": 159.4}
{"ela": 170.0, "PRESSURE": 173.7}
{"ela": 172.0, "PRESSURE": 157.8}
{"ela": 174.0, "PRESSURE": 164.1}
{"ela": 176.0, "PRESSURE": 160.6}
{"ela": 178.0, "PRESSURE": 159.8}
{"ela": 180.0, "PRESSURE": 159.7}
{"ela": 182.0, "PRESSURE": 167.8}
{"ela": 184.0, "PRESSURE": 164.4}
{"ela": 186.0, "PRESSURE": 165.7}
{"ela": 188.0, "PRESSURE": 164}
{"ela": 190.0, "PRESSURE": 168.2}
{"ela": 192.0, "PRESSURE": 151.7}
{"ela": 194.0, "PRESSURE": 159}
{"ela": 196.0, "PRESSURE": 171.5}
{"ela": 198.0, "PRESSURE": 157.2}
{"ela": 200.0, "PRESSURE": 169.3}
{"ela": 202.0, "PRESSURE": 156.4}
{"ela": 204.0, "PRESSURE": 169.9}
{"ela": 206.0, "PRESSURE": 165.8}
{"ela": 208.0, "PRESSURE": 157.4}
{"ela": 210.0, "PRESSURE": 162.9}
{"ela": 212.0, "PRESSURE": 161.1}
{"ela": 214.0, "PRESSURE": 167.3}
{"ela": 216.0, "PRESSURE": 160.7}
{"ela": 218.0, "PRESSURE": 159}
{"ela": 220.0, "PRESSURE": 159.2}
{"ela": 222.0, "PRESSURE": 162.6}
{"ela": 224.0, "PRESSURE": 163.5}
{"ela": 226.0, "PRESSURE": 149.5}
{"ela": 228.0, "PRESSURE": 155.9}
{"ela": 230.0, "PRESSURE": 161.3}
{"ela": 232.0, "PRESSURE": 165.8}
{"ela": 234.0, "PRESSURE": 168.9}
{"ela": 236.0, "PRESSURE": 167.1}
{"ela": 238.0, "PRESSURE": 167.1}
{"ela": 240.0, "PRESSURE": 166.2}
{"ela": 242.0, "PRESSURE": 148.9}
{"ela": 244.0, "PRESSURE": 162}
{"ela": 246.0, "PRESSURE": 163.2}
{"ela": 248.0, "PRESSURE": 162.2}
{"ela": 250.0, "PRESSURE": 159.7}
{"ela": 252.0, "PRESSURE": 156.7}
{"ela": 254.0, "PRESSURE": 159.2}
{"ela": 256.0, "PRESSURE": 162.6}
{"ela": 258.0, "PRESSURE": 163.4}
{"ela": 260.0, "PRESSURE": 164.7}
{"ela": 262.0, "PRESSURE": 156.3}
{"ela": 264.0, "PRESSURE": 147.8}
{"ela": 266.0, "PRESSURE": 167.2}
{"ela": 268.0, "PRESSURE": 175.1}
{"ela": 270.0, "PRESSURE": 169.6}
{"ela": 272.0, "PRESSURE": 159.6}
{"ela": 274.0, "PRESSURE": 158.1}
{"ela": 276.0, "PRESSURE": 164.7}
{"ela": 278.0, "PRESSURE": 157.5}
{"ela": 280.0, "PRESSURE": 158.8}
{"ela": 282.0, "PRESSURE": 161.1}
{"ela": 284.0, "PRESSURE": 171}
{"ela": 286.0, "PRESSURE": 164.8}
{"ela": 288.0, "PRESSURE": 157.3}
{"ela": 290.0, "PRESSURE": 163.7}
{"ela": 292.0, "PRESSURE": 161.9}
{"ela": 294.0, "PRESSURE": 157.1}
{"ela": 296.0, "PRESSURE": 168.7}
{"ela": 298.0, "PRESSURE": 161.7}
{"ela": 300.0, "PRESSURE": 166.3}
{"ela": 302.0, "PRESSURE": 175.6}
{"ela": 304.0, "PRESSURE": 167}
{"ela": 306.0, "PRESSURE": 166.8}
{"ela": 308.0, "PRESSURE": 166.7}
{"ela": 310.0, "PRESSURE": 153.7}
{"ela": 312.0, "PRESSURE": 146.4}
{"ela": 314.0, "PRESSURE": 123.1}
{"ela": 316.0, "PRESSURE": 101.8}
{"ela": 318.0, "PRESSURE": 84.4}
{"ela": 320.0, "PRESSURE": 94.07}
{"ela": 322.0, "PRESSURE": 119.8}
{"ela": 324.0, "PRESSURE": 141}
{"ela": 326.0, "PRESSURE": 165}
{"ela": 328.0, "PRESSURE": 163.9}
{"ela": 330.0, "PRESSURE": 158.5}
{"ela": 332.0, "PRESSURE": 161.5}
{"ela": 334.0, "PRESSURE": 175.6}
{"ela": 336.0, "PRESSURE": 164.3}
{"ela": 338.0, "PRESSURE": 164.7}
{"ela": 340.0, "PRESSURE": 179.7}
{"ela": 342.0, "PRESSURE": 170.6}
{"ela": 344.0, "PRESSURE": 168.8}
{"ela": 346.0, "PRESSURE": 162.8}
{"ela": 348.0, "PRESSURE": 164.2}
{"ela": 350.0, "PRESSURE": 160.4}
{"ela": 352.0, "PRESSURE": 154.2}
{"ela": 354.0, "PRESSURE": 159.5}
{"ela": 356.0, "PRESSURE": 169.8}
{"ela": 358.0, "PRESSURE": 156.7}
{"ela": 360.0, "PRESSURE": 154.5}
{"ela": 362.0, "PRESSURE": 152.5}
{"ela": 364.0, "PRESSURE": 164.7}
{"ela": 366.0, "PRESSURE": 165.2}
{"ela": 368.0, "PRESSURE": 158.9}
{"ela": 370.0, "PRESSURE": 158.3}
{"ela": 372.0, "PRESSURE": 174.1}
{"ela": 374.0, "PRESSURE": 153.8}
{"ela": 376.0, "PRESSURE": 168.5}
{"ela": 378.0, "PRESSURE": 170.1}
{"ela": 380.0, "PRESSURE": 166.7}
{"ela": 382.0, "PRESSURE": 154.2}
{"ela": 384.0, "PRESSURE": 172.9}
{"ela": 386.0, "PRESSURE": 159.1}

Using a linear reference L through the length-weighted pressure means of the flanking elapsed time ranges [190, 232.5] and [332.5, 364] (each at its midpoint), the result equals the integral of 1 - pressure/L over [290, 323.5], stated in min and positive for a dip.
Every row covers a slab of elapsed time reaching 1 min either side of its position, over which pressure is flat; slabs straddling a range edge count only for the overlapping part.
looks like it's 3.7 min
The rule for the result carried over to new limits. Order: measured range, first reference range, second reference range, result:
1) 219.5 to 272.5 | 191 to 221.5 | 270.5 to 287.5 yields 0.1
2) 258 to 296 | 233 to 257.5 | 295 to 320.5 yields -2.2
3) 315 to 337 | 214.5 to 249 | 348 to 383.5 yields 3.1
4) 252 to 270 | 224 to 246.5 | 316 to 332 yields -1.1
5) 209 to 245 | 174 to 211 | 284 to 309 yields 0.4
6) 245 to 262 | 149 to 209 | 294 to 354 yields -0.3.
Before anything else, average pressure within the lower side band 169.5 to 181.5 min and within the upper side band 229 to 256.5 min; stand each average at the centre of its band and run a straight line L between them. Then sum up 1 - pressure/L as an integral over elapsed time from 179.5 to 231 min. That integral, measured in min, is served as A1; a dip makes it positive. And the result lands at 0.1 min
